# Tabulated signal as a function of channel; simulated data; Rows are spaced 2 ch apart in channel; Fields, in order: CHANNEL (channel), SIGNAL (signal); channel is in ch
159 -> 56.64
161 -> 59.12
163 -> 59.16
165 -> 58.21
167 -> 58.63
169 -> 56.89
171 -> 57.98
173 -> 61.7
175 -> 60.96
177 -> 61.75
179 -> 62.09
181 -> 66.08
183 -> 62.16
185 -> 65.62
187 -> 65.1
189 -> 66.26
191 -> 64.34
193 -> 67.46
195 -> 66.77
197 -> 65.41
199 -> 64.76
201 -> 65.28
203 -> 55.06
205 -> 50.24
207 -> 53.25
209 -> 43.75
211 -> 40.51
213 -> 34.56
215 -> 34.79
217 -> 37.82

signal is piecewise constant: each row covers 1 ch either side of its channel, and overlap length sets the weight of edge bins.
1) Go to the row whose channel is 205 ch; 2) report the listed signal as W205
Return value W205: 50.24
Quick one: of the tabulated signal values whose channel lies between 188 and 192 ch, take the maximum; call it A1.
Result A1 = 66.26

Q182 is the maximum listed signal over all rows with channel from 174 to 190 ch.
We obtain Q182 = 66.26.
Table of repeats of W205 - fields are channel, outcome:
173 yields 61.7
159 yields 56.64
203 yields 55.06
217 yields 37.82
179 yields 62.09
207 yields 53.25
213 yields 34.56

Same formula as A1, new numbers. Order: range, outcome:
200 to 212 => 65.28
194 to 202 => 66.77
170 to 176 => 61.7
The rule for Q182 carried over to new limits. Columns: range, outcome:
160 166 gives 59.16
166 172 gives 58.63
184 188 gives 65.62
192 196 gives 67.46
